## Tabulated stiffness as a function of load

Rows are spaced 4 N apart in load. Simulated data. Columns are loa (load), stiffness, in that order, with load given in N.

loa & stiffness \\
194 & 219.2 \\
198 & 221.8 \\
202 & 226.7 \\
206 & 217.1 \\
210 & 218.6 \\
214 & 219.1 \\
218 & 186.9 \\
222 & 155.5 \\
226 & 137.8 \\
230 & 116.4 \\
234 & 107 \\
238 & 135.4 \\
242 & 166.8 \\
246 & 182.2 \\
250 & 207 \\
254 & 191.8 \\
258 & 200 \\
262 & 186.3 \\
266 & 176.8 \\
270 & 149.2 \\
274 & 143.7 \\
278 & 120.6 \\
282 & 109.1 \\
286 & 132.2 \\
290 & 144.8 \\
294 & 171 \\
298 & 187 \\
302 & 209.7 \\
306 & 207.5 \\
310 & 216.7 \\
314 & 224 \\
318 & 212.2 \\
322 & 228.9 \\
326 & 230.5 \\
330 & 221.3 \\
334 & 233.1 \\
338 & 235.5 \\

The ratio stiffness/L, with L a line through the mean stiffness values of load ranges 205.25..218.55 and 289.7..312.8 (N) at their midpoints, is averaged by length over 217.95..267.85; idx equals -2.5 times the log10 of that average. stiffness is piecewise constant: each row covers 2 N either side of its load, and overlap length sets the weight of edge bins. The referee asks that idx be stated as 0.24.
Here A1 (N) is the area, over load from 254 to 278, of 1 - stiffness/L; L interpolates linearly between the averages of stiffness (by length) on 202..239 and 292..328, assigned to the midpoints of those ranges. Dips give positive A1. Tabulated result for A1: 2.7 N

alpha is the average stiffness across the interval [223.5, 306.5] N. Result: 160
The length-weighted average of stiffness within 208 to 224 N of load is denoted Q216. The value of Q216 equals 195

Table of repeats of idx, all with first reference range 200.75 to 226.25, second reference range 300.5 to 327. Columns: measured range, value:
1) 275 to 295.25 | 0.50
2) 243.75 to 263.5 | 0.07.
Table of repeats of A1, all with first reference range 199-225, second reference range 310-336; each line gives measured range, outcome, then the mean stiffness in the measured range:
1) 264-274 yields 2.55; 159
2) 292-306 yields 1.77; 192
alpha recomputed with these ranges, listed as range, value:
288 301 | 171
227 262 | 164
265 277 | 152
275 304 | 153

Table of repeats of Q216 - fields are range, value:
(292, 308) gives 194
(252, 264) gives 193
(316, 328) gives 224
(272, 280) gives 132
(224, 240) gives 124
